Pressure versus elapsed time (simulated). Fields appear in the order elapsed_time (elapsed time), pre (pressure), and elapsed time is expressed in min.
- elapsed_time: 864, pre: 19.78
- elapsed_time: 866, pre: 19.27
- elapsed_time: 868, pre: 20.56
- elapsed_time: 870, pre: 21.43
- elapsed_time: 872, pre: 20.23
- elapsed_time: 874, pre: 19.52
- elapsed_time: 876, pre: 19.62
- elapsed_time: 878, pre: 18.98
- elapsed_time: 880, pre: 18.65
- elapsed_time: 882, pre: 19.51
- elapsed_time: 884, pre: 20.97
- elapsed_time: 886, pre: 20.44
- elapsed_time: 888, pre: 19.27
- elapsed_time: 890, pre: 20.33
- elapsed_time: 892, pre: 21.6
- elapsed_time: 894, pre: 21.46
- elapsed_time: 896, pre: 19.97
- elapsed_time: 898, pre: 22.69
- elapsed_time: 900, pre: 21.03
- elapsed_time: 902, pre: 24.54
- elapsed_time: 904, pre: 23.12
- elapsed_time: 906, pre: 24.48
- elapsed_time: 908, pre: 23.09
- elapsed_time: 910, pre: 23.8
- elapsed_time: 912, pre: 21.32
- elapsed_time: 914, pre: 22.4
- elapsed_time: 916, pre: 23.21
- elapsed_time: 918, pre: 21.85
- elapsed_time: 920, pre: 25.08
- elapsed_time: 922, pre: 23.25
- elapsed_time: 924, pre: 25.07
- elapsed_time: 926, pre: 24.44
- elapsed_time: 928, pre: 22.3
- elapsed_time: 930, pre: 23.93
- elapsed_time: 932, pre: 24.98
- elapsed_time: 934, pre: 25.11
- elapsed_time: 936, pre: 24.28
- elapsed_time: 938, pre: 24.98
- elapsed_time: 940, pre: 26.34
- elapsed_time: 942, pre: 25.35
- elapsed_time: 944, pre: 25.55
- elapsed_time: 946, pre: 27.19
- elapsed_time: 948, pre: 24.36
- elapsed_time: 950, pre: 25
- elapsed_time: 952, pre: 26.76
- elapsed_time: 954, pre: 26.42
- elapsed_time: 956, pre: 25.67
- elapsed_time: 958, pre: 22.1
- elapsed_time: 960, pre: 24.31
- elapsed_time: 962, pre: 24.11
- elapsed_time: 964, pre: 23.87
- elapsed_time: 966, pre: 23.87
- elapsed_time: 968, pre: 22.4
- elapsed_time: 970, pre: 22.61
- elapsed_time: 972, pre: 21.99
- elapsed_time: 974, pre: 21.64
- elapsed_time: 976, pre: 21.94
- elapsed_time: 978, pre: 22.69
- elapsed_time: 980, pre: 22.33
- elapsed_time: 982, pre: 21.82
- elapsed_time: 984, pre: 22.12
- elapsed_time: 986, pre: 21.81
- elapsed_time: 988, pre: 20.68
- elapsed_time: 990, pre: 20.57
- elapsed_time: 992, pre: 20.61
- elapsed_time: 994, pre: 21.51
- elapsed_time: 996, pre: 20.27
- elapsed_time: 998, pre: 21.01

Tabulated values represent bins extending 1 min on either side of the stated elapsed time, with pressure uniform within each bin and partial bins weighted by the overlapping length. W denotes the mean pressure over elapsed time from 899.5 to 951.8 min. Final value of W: 24.1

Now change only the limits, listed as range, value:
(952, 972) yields 24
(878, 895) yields 20.2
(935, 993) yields 23.6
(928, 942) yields 24.8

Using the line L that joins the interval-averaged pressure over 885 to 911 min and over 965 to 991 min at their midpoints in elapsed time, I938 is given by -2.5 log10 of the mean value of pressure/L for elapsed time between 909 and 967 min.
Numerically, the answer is -0.11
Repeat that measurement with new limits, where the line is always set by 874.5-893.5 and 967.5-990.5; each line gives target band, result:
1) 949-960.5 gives -0.172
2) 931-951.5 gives -0.198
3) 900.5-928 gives -0.141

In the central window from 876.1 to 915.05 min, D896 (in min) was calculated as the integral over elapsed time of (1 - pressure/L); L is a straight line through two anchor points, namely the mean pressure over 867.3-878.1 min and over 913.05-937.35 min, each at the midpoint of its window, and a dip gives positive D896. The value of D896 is 0.6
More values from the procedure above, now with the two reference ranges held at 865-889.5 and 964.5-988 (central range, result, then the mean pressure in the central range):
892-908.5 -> -1.6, 22.5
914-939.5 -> -3.6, 24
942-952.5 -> -2.0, 25.7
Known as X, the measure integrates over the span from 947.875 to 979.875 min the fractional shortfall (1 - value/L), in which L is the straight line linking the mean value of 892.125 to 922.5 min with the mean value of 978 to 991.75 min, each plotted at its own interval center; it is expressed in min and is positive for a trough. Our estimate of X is -2.6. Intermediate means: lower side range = 22.7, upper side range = 21.6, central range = 23.7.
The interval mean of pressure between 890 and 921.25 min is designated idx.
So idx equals 22.6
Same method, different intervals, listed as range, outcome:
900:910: 23.5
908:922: 23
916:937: 24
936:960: 25.3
